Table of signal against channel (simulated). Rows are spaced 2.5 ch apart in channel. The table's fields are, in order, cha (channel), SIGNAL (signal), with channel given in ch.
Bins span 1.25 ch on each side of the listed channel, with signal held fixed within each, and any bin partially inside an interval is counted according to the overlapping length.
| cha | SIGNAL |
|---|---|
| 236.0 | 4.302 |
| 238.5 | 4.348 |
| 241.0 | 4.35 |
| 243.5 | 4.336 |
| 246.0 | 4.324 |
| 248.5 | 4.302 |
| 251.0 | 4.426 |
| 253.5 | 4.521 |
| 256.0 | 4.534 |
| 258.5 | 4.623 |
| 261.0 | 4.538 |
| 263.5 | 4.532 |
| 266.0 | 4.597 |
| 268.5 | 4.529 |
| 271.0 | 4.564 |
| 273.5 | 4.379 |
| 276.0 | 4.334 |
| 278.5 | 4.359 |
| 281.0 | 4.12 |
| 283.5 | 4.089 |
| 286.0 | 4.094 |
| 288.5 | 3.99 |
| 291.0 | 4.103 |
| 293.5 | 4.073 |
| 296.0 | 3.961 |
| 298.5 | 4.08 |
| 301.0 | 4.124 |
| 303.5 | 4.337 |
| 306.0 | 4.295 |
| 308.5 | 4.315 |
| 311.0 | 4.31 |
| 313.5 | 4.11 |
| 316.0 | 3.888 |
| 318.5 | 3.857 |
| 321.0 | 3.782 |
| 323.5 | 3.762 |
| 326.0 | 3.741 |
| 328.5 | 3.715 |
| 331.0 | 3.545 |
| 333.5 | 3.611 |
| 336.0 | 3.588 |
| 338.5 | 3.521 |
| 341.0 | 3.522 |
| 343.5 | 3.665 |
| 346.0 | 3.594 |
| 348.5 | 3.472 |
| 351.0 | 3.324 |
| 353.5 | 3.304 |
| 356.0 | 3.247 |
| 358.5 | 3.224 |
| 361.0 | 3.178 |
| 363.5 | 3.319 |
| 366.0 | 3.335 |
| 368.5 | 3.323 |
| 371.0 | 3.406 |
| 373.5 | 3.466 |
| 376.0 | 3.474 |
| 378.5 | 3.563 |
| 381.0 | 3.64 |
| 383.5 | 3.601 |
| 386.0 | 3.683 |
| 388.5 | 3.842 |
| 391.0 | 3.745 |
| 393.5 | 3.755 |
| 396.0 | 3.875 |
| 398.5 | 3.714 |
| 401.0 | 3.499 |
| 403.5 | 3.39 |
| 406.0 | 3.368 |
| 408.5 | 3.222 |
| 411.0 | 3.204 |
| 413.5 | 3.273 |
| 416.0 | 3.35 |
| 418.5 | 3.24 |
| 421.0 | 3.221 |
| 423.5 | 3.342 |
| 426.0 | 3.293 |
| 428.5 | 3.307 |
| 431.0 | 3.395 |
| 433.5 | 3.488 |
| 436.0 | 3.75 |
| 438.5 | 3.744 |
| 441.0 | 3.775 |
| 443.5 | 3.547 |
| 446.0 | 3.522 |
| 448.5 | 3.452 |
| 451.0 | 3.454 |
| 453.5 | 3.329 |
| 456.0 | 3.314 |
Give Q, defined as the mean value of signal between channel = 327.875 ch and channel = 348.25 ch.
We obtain 3.59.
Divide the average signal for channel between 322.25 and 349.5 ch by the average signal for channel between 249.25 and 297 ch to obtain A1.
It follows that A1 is 0.83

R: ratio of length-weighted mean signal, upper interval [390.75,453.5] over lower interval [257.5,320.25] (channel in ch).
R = 0.8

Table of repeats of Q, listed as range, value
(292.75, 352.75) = 3.83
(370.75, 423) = 3.5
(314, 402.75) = 3.57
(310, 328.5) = 3.9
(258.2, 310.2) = 4.28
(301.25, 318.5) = 4.18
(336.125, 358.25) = 3.45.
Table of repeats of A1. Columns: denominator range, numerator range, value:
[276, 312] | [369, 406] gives 0.87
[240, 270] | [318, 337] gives 0.83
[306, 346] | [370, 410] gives 0.94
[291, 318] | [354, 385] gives 0.82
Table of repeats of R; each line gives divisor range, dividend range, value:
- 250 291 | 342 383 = 0.78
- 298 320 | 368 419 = 0.85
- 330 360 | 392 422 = 0.99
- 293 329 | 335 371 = 0.84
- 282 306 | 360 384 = 0.83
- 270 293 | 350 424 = 0.82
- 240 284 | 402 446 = 0.77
